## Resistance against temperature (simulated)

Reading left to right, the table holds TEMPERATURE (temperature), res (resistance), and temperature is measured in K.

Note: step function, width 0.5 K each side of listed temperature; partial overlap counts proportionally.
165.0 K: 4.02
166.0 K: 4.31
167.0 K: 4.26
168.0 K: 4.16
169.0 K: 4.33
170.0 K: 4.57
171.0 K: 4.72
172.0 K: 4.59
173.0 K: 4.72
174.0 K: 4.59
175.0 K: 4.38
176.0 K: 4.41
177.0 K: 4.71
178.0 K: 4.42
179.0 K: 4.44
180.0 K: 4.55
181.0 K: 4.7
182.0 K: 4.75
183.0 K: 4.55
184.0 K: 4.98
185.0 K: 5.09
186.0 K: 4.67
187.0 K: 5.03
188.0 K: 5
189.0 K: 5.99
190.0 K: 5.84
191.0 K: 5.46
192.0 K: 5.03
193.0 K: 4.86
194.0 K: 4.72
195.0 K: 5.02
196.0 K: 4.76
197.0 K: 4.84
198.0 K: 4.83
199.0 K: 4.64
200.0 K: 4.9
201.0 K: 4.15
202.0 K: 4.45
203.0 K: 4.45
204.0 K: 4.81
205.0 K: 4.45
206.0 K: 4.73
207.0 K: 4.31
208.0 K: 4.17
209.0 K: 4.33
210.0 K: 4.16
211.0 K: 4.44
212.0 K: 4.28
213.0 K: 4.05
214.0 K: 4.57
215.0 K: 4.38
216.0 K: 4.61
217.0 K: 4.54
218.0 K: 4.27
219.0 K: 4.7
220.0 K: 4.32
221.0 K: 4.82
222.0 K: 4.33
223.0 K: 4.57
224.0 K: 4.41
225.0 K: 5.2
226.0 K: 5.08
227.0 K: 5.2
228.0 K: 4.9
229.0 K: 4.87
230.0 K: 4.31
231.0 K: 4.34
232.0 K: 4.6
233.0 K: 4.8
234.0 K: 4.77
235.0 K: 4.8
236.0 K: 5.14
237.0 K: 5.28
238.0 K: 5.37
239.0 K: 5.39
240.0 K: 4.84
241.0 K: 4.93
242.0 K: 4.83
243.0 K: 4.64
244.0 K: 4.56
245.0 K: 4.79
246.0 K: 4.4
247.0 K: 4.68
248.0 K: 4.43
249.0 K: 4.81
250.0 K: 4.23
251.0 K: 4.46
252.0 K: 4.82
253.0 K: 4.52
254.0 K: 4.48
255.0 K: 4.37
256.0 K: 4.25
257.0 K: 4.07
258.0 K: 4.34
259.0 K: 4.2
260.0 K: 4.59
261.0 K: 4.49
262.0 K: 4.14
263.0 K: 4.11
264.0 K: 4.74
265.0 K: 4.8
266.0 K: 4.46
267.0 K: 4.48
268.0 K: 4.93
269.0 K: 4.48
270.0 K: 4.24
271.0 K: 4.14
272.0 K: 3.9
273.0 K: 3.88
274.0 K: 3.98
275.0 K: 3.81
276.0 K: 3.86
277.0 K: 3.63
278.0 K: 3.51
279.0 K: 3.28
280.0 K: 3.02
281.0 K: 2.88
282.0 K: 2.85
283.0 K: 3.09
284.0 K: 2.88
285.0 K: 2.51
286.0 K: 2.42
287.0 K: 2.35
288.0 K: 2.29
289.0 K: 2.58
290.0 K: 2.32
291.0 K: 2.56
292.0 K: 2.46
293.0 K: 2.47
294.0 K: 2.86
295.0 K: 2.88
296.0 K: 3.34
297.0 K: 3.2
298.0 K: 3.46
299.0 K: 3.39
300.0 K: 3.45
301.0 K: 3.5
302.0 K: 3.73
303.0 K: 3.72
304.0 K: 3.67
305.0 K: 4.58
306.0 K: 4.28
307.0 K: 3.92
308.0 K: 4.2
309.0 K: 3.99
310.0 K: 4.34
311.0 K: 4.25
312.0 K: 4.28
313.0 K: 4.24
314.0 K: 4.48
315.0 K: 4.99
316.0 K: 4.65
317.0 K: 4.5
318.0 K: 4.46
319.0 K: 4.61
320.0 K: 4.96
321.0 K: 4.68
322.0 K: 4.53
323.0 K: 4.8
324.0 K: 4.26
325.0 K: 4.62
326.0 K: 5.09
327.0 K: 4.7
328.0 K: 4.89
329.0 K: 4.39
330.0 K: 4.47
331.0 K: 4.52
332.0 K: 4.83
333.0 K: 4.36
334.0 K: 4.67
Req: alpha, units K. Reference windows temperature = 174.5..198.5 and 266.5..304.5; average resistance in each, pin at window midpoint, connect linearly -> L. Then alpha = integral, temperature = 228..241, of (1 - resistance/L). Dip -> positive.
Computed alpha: -2.4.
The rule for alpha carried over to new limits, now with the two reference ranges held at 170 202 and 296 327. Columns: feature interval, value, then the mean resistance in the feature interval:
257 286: 3.5 K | 3.88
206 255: -0.4 K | 4.64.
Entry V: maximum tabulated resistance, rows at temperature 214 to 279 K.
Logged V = 5.39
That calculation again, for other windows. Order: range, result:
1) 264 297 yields 4.93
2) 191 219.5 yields 5.46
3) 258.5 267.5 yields 4.8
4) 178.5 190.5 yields 5.99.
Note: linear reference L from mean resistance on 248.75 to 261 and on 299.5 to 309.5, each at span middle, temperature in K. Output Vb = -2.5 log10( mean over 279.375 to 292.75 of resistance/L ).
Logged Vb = 0.480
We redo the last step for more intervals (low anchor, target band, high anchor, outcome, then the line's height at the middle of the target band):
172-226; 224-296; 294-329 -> 0.08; 4.4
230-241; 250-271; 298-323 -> 0.06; 4.68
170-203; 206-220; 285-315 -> 0.02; 4.48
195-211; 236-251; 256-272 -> -0.08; 4.44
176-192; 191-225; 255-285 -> 0.02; 4.66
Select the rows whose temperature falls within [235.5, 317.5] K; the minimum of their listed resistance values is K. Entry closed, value 2.29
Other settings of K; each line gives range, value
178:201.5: 4.15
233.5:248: 4.4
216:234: 4.27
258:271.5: 4.11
